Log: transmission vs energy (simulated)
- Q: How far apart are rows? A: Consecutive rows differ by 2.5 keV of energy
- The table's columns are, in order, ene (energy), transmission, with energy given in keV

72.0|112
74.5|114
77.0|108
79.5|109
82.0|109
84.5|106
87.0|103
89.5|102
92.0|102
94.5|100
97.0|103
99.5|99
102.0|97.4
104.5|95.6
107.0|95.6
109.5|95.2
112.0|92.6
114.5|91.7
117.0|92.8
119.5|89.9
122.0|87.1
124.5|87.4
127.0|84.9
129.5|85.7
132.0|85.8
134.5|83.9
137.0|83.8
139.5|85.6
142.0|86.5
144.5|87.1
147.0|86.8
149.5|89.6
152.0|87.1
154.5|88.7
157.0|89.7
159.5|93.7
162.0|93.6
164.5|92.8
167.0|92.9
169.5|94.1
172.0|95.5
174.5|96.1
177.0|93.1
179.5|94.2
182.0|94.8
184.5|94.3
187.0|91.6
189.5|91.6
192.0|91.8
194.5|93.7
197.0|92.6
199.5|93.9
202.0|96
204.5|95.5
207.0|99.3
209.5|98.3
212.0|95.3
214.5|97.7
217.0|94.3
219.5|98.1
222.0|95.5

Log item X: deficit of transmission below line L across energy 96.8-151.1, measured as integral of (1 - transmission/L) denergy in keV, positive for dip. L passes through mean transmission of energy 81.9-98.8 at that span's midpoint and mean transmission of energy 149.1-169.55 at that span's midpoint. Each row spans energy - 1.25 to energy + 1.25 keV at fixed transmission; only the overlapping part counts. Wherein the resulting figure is 4.1 keV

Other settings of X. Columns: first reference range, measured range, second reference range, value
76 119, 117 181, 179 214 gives 4.99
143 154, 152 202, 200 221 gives -0.66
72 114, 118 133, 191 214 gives 1.97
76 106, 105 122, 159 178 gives 1.28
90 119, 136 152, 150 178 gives 1.23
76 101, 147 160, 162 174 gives 0.88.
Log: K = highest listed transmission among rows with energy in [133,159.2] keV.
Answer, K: 89.7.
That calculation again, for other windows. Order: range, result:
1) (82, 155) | 109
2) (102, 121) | 97.4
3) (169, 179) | 96.1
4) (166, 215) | 99.3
